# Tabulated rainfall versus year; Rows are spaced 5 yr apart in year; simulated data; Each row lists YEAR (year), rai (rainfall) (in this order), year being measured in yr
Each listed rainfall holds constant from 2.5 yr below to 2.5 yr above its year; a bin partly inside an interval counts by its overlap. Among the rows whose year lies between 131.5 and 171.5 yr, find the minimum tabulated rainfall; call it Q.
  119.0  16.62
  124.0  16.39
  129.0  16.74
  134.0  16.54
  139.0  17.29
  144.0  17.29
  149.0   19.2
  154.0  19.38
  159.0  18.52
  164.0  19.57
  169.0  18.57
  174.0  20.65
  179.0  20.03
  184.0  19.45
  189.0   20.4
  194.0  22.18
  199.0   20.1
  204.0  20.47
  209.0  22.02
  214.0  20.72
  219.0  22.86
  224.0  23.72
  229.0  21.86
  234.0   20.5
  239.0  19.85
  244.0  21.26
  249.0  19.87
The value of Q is 16.54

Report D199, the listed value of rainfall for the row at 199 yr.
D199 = 20.1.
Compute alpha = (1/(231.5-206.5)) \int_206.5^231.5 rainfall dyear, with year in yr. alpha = 22.2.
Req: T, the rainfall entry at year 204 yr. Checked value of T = 20.47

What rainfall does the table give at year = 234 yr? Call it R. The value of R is 20.5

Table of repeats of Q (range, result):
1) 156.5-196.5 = 18.52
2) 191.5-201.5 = 20.1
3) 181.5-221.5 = 19.45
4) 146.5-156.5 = 19.2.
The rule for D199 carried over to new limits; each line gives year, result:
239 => 19.85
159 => 18.52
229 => 21.86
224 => 23.72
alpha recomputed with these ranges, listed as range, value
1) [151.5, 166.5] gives 19.2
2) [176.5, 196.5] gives 20.5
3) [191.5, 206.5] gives 20.9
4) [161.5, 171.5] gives 19.1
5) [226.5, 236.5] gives 21.2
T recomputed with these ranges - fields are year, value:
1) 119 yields 16.62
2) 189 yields 20.4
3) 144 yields 17.29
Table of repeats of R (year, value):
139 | 17.29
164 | 19.57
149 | 19.2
